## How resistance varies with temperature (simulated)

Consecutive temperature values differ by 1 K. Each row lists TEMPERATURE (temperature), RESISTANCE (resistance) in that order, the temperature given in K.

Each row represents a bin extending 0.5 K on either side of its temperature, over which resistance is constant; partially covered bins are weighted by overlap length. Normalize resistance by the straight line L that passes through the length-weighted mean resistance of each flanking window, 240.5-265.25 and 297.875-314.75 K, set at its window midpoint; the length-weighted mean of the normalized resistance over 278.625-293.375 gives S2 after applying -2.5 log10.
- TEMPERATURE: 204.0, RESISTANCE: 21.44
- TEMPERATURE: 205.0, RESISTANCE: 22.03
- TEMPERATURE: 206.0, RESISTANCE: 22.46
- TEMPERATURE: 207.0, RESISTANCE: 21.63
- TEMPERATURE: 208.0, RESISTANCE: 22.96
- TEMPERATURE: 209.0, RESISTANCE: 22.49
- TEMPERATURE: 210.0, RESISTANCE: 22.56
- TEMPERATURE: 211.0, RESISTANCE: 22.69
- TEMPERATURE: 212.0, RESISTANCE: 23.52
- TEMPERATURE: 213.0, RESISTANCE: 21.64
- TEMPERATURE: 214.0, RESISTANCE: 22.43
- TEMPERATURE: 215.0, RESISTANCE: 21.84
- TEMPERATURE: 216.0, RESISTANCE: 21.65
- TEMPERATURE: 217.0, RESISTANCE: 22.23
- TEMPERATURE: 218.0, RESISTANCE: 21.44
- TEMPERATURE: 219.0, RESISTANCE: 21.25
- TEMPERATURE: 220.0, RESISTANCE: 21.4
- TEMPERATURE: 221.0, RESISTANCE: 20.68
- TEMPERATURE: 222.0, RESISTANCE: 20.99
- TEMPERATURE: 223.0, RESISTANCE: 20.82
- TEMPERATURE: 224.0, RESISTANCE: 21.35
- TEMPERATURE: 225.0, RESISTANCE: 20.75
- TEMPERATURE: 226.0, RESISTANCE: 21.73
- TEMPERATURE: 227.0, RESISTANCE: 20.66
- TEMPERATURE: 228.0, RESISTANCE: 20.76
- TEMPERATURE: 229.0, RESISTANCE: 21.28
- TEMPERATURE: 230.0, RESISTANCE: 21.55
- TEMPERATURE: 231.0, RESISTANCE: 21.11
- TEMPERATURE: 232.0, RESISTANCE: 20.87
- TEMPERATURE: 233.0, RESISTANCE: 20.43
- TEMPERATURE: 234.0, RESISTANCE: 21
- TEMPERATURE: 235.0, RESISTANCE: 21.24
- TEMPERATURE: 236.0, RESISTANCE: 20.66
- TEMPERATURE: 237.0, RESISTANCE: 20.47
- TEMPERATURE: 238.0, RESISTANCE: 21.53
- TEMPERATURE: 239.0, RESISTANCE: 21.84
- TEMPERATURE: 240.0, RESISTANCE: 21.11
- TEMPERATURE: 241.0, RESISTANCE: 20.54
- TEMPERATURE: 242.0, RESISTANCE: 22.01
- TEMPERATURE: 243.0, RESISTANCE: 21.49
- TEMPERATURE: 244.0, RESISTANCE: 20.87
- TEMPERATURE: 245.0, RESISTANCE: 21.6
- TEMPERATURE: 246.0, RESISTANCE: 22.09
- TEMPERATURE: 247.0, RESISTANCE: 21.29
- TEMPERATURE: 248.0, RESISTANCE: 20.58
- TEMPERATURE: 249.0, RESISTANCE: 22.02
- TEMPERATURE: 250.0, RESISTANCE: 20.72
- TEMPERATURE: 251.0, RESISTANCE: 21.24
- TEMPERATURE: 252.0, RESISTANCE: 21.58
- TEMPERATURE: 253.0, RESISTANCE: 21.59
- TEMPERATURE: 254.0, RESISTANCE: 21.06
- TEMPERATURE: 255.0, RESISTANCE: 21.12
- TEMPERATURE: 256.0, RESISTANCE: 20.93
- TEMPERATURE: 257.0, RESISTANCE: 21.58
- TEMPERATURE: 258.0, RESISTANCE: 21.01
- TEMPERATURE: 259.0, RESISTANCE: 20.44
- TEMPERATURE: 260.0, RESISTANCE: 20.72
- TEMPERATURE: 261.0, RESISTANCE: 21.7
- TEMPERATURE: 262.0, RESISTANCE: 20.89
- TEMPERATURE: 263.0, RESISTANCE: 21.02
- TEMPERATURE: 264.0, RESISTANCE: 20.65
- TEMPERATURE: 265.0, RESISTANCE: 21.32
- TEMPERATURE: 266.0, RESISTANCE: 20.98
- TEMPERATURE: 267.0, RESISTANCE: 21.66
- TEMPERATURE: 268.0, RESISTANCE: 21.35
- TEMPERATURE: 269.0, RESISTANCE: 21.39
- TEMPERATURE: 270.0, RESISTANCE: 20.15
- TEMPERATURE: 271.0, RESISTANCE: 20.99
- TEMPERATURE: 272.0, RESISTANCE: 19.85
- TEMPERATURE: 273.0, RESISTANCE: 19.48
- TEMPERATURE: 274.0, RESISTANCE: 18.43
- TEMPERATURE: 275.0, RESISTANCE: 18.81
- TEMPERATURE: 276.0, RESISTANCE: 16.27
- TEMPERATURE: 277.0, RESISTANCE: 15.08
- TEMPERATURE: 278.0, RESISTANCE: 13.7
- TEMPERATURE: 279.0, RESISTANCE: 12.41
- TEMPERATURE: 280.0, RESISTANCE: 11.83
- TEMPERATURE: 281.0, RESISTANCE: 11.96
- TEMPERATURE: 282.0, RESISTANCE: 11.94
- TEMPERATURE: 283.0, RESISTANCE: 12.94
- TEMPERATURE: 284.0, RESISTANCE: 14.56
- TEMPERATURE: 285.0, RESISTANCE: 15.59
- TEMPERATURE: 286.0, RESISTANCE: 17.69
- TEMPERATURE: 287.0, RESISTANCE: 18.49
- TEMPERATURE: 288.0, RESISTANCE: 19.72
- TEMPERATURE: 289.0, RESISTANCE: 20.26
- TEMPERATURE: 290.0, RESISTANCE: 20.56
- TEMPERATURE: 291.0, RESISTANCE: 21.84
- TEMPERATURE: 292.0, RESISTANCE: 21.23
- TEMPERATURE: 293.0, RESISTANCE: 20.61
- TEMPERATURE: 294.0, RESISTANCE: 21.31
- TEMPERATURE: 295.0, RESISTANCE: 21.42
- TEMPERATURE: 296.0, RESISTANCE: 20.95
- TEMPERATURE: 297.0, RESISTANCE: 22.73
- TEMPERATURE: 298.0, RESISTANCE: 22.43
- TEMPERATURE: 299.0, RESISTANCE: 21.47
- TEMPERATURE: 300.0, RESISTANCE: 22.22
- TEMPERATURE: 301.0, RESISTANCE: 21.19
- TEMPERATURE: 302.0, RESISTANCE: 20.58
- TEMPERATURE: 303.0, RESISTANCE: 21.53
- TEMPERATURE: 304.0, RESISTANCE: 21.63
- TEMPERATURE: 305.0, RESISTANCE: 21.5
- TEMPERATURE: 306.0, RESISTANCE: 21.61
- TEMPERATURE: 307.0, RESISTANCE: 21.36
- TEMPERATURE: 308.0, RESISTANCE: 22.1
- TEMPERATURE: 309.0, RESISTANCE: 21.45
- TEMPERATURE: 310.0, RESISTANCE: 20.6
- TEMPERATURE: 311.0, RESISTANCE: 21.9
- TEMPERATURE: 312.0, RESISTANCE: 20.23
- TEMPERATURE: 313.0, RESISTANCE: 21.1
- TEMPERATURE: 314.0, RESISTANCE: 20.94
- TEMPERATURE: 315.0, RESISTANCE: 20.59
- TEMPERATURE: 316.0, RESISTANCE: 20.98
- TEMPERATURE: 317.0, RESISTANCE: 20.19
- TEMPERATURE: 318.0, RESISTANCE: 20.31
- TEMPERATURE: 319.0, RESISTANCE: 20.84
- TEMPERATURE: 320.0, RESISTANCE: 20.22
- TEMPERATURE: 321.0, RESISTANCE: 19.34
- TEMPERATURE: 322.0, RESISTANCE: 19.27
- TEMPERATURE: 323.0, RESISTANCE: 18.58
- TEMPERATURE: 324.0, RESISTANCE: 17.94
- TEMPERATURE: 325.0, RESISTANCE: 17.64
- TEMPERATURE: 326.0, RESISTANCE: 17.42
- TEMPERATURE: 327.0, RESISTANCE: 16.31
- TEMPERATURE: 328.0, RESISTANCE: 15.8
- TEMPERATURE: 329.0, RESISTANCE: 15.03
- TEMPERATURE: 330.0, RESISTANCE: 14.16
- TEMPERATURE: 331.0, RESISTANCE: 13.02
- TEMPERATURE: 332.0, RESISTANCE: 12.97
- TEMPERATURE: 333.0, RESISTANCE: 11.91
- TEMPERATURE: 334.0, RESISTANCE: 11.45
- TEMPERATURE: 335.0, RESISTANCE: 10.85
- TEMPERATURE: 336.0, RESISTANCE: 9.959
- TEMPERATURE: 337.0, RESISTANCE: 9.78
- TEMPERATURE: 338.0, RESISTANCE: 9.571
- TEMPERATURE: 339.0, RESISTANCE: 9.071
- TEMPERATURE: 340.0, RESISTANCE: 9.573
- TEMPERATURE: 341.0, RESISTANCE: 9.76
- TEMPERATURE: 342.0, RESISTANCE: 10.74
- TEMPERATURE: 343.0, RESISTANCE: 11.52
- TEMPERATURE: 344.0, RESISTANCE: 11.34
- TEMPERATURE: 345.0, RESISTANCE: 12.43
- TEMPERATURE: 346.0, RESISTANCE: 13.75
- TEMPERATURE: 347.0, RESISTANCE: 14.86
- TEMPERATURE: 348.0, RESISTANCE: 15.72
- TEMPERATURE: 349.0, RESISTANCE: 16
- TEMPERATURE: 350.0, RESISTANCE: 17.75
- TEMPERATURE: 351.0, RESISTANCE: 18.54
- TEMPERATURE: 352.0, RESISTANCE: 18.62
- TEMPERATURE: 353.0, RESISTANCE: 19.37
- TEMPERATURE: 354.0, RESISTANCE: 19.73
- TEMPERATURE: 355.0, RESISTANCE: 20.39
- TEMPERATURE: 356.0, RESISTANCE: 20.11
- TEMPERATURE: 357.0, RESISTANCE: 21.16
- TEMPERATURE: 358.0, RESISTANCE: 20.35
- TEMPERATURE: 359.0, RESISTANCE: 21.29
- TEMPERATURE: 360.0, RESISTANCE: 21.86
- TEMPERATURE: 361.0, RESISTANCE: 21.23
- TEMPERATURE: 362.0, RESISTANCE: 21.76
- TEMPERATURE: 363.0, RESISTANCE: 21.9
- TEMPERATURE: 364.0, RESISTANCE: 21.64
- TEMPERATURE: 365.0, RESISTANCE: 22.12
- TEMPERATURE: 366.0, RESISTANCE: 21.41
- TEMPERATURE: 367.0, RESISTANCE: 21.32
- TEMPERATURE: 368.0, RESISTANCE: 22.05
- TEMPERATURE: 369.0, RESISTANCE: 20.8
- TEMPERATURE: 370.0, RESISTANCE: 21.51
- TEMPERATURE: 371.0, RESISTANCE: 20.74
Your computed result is 0.26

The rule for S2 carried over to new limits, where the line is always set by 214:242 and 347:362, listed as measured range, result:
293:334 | 0.03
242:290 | 0.08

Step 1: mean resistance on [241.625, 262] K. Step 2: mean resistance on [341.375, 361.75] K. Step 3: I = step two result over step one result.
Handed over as 0.82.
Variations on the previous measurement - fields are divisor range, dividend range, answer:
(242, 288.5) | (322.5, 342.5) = 0.68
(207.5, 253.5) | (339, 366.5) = 0.81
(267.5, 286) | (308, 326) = 1.22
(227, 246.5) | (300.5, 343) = 0.81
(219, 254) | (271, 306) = 0.88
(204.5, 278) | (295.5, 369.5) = 0.86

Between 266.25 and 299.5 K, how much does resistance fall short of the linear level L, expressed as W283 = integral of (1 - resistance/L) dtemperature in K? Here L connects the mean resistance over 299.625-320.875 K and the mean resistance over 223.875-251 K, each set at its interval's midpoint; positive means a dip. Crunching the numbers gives 4.1 K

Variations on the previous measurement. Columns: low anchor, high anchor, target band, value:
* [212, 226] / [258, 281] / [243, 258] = -1.05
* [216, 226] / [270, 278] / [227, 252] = -1.22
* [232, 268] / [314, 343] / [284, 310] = -4.77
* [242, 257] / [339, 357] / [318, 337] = 1.08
